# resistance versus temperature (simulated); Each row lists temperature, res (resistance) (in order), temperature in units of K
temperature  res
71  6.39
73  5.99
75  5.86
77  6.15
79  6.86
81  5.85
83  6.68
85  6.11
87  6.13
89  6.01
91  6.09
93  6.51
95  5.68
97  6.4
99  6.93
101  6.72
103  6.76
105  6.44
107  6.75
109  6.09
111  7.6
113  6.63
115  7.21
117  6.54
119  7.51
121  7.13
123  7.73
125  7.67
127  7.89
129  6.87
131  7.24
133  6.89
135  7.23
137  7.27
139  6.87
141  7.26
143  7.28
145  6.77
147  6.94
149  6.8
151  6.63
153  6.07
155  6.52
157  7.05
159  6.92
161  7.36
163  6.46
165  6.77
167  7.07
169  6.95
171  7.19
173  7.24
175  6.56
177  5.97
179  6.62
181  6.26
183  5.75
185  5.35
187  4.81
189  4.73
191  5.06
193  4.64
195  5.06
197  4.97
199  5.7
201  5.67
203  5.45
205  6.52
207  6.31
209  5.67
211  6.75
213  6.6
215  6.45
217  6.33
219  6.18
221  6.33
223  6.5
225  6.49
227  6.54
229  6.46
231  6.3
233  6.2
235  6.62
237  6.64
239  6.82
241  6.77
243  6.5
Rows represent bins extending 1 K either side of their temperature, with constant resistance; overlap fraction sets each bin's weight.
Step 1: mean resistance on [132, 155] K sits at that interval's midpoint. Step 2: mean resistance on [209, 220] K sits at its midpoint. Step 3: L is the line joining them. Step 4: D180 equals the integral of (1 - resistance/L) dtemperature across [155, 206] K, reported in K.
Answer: 4.2 K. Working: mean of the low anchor 6.89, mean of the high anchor 6.39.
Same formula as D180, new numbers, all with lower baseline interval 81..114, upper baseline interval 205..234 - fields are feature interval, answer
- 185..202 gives 3.44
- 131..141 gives -1.05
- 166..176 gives -0.94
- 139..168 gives -1.97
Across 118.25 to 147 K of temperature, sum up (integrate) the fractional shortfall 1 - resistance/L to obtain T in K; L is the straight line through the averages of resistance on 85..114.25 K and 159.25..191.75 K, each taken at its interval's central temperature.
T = -3.8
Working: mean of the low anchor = 6.47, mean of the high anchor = 6.28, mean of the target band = 7.24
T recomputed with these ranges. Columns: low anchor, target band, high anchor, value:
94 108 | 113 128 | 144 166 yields -1.64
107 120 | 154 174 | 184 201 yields -4.25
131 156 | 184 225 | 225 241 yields 5.35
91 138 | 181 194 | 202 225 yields 2.64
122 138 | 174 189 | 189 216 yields 0.91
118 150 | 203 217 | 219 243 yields 0.72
